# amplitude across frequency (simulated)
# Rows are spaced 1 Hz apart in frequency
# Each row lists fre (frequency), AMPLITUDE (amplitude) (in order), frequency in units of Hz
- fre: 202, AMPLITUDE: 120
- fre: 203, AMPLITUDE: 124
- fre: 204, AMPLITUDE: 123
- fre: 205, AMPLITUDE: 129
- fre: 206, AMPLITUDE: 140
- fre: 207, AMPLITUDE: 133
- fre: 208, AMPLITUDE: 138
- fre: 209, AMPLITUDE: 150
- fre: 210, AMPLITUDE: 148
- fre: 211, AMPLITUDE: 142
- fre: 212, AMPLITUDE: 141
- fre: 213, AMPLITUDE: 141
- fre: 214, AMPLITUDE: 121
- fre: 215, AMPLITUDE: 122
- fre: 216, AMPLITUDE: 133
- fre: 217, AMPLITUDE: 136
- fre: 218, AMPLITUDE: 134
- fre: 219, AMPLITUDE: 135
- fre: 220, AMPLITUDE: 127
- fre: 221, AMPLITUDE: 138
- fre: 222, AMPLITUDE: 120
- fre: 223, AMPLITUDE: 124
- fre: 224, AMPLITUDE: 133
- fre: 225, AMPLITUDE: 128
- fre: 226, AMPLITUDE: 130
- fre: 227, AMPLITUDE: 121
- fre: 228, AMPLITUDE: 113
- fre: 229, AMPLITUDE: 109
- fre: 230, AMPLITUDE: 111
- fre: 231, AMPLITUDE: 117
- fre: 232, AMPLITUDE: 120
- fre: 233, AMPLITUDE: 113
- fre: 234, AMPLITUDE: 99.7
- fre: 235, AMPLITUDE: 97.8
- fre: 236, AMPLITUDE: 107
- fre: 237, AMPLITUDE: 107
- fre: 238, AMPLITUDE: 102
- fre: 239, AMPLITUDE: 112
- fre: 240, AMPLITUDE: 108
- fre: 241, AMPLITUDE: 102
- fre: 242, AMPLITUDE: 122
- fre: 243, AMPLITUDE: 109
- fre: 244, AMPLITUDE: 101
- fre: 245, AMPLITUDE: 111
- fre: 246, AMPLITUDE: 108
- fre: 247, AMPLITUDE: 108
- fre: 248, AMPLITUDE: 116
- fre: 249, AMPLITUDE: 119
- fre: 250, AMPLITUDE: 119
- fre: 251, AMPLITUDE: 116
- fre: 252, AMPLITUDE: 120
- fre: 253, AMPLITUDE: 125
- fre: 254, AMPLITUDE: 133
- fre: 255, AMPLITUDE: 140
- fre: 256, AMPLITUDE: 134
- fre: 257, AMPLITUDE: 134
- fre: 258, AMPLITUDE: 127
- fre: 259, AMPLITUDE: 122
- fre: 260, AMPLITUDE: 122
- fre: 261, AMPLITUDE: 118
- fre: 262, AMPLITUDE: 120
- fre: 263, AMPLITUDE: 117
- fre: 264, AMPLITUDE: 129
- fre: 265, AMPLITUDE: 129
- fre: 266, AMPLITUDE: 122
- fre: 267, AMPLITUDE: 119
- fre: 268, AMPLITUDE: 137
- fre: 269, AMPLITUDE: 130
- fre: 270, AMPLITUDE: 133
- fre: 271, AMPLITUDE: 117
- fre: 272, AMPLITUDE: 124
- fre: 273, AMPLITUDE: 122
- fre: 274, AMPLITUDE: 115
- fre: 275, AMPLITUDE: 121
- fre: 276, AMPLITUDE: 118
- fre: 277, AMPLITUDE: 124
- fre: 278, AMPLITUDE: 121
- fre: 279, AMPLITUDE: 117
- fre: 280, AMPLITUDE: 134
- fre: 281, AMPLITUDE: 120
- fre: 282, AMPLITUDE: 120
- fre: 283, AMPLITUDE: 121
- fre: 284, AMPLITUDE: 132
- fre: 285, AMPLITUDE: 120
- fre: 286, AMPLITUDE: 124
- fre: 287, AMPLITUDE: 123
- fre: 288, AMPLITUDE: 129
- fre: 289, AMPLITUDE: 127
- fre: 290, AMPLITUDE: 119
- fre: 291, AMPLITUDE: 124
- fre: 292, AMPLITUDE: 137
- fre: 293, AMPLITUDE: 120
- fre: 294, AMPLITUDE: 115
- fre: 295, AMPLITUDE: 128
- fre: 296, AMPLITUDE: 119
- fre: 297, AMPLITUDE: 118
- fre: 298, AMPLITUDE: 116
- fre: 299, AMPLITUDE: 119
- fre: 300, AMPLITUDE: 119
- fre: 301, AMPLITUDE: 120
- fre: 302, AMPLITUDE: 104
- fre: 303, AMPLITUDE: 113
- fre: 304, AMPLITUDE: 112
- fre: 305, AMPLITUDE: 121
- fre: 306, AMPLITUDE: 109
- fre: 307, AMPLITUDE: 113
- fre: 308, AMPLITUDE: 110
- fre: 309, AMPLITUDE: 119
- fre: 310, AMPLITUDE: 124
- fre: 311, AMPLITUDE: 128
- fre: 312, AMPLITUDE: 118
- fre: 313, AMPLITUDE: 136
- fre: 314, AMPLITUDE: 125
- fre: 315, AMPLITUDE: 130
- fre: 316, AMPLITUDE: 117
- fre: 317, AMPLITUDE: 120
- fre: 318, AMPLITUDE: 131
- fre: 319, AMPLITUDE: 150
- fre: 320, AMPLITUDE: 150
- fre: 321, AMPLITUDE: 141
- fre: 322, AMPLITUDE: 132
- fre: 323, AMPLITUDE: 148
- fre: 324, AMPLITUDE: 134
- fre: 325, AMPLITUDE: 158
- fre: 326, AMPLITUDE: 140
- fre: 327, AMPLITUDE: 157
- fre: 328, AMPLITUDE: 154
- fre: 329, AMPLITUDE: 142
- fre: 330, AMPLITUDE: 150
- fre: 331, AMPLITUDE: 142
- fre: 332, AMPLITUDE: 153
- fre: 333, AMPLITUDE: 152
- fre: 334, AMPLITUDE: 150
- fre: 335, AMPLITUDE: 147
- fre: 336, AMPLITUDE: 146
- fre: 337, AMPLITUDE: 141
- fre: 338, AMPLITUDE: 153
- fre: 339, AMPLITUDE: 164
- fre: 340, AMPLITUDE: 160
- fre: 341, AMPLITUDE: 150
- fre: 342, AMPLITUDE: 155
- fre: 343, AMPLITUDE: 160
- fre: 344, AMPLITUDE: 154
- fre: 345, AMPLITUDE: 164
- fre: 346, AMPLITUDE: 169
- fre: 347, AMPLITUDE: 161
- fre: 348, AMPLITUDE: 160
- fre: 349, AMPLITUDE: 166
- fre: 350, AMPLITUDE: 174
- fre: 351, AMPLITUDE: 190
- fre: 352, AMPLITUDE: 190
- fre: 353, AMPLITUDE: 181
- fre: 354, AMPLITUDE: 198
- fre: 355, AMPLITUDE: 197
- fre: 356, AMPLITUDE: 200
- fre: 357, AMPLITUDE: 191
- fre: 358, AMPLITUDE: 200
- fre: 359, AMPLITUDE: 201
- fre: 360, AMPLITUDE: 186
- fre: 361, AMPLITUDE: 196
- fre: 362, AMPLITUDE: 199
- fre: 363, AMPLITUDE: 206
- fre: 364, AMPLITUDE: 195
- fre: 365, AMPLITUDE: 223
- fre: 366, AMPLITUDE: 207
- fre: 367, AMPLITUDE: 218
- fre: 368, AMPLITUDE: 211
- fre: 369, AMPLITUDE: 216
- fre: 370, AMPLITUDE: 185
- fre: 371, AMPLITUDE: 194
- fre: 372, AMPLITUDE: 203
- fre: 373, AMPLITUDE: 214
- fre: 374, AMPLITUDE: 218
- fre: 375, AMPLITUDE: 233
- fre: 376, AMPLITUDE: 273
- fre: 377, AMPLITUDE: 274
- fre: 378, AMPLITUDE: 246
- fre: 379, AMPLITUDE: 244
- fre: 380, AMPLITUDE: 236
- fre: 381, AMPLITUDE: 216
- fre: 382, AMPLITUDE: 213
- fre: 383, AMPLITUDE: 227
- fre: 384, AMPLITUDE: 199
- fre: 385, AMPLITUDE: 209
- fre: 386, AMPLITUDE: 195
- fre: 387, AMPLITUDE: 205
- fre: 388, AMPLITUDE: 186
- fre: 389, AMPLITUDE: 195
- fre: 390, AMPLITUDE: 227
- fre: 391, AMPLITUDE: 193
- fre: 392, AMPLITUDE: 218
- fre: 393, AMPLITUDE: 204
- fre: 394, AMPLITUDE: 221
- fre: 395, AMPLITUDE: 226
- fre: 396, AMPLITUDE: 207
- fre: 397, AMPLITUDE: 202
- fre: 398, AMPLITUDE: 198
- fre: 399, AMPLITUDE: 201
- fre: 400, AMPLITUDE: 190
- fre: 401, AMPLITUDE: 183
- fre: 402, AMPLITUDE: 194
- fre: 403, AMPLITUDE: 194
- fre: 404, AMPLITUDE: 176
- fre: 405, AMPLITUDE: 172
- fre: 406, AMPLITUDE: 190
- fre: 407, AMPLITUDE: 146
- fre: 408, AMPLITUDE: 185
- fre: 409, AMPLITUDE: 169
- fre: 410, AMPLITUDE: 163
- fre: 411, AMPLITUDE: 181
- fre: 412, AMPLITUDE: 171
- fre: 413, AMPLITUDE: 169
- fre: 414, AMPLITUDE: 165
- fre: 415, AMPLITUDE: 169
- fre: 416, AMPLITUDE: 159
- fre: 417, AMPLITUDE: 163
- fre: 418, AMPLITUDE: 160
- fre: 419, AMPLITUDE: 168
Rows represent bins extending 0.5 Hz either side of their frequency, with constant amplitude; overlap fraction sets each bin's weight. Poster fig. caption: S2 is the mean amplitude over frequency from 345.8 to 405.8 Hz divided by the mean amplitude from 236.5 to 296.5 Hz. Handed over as 1.68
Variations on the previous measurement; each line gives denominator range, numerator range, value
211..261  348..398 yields 1.73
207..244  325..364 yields 1.38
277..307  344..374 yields 1.60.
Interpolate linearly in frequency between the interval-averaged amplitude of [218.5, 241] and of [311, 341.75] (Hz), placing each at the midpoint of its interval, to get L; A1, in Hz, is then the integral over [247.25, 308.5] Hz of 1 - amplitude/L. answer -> 3.5 Hz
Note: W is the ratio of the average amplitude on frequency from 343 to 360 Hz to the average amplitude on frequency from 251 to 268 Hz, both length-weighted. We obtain 1.44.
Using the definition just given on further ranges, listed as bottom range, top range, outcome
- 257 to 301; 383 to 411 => 1.58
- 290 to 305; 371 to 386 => 1.91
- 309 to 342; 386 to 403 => 1.43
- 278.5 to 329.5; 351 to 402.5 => 1.65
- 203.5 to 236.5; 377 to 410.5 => 1.60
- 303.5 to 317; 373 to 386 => 1.92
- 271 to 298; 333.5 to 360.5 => 1.39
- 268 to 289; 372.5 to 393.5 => 1.78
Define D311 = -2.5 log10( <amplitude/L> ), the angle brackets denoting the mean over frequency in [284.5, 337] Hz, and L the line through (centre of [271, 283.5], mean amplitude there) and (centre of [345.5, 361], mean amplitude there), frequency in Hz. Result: 0.15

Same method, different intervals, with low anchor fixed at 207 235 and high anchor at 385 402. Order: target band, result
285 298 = 0.27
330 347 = 0.16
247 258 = 0.13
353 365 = -0.05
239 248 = 0.25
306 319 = 0.33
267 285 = 0.22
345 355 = 0.04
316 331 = 0.21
